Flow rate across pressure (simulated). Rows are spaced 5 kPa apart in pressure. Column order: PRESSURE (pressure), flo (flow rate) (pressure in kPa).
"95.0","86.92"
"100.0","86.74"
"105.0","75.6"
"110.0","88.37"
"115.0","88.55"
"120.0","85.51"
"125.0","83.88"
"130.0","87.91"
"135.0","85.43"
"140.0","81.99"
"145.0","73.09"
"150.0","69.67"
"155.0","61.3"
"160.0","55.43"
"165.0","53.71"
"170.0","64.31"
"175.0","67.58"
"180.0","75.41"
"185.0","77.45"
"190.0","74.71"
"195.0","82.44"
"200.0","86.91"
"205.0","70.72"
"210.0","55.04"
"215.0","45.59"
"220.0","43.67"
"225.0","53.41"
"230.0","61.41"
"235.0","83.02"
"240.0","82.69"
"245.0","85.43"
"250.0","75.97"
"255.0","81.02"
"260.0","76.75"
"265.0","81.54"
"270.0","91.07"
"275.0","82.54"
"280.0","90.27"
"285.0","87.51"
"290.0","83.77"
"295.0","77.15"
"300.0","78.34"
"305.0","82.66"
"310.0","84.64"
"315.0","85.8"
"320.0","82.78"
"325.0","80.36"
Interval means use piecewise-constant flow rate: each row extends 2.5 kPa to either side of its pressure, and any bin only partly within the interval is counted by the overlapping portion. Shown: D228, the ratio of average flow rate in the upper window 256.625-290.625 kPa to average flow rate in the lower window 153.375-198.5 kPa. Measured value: 1.2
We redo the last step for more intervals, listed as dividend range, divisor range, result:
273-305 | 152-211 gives 1.20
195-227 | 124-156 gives 0.78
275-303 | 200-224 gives 1.46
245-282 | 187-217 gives 1.19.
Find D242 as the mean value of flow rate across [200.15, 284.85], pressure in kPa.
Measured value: 73.3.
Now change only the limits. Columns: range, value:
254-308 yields 83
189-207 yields 79.2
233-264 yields 80.8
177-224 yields 67.5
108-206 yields 75.7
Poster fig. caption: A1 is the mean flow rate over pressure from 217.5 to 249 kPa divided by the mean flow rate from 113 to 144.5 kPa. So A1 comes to 0.81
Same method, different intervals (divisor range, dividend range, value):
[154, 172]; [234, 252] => 1.40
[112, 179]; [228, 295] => 1.11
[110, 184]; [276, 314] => 1.12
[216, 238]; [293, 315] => 1.36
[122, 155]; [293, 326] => 1.04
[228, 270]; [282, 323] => 1.04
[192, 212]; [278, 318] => 1.13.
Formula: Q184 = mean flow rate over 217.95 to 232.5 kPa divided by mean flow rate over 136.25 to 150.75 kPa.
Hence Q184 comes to 0.7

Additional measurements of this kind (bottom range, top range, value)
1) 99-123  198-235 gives 0.72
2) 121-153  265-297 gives 1.06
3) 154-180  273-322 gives 1.35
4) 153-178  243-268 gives 1.32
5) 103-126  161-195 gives 0.82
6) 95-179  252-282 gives 1.10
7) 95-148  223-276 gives 0.93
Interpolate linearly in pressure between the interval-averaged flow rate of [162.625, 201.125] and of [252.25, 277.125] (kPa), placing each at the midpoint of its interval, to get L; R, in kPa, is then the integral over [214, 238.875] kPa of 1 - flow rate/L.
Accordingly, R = 5.90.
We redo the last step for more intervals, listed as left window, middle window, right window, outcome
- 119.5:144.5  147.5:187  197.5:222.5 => 4.02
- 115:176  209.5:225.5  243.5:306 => 6.16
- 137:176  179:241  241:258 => 5.11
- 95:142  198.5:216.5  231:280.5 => 4.06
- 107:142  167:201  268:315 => 4.20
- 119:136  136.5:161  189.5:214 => 3.65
